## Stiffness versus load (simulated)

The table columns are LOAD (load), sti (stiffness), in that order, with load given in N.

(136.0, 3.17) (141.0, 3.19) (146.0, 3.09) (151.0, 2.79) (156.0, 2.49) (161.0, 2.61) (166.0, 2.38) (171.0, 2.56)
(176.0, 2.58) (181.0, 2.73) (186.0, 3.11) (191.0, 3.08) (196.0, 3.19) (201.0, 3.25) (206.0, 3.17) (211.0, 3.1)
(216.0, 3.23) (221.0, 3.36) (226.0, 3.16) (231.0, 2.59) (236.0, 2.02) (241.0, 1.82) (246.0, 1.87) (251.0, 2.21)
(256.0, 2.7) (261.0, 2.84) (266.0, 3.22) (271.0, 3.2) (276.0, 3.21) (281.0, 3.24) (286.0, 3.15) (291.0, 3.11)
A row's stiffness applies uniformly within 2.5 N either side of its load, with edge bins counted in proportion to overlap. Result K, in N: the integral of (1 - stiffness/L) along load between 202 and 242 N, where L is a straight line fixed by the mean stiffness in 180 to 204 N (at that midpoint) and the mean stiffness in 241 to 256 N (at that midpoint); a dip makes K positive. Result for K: -4.2 N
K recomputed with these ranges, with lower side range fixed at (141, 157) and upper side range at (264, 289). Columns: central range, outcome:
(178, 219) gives -1.3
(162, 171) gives 1.4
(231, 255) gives 7.9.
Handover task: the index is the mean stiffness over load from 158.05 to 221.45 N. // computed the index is 2.93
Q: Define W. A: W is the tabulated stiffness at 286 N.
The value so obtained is 3.15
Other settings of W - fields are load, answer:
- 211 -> 3.1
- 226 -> 3.16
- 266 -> 3.22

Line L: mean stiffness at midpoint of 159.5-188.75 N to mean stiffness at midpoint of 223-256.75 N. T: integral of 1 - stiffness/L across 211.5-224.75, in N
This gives -4.4 N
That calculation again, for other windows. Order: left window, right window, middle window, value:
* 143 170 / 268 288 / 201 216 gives -1.4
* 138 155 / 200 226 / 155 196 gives 4.7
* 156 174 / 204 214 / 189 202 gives -1.0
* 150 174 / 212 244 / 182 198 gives -2.9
